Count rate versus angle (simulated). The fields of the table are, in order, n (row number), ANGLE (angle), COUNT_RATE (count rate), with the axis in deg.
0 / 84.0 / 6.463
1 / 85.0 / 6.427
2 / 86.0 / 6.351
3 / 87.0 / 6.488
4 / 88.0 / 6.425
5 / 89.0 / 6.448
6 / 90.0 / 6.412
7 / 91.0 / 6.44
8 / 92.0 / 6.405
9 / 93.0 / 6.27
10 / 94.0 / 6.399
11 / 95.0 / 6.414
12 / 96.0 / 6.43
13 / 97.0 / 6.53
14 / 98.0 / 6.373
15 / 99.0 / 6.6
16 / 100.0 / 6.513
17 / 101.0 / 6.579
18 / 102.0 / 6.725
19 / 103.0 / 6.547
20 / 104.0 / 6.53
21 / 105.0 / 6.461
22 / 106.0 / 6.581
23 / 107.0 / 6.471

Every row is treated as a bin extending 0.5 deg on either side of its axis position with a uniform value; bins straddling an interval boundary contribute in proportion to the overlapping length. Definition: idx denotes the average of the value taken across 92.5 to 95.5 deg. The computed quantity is 6.36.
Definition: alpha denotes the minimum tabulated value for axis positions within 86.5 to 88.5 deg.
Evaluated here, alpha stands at 6.425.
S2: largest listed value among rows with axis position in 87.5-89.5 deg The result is 6.448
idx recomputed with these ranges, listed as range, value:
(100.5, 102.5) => 6.65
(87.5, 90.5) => 6.43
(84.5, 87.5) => 6.42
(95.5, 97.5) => 6.48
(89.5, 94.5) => 6.39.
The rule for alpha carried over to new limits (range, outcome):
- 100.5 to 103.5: 6.547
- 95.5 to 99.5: 6.373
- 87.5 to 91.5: 6.412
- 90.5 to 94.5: 6.27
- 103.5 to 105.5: 6.461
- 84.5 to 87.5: 6.351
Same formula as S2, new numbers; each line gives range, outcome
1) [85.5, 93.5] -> 6.488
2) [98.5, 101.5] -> 6.6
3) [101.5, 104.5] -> 6.725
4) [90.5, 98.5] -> 6.53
